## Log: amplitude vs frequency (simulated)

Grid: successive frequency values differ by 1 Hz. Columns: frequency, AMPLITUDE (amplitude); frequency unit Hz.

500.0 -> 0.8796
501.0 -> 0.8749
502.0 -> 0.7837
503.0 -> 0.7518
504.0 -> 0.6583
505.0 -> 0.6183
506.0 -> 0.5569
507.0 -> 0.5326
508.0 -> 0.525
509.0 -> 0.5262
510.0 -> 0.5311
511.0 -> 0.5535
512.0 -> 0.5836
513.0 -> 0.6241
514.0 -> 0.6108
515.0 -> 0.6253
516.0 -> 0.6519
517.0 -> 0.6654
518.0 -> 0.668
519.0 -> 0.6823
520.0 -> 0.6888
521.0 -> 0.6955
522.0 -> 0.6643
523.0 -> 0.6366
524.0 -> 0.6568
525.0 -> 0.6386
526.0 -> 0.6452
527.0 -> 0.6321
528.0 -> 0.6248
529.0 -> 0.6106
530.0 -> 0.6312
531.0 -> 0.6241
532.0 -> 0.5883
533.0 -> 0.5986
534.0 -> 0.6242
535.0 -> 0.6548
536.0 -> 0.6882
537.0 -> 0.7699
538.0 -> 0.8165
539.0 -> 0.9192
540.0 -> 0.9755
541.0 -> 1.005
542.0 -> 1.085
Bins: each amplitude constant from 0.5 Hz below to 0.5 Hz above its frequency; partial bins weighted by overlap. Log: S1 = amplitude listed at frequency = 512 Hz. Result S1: 0.5836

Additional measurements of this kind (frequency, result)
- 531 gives 0.6241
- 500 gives 0.8796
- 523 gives 0.6366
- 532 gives 0.5883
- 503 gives 0.7518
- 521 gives 0.6955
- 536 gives 0.6882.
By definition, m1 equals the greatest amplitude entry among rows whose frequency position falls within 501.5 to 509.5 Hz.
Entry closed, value 0.7837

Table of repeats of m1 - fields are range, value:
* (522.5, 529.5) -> 0.6568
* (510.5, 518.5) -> 0.668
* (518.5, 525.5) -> 0.6955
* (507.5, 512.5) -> 0.5836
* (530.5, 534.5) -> 0.6242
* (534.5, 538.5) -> 0.8165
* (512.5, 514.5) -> 0.6241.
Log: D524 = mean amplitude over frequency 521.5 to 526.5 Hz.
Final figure 0.648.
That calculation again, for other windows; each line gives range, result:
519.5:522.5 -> 0.683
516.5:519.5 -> 0.672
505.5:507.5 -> 0.545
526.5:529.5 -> 0.623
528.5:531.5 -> 0.622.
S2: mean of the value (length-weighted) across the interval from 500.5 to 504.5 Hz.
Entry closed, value 0.767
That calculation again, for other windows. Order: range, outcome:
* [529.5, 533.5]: 0.611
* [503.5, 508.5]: 0.578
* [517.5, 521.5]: 0.684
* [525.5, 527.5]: 0.639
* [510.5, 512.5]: 0.569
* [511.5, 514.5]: 0.606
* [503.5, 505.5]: 0.638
